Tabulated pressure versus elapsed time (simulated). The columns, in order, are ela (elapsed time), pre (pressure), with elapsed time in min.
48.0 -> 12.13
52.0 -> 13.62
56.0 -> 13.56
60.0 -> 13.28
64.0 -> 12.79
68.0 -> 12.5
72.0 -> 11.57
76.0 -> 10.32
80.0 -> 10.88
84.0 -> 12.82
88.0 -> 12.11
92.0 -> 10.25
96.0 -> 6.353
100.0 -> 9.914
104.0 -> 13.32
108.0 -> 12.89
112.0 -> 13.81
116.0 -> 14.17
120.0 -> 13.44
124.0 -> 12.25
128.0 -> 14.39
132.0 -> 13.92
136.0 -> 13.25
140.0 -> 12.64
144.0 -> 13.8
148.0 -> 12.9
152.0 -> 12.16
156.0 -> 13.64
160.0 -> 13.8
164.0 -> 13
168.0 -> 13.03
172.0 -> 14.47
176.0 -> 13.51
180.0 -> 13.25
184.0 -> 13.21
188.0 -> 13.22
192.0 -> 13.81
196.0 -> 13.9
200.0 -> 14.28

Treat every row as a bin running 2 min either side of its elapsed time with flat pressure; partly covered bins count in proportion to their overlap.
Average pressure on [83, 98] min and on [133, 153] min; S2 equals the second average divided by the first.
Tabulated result 1.28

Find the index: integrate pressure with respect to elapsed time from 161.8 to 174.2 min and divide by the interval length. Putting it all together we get 13.5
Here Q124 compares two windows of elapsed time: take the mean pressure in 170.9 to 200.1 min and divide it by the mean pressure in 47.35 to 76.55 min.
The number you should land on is 1.08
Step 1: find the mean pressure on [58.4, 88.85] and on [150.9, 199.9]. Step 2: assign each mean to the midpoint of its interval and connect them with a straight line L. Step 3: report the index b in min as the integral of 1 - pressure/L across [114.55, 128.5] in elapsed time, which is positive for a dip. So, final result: -0.8 min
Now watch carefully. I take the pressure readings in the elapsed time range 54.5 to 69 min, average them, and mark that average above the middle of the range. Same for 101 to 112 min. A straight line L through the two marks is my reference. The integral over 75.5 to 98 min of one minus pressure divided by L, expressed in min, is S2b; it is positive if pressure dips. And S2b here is 4.4 min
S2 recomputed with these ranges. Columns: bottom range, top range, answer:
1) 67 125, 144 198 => 1.14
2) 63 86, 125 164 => 1.13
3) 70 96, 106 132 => 1.24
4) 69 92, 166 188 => 1.17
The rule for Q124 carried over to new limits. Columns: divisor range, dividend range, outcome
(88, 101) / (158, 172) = 1.45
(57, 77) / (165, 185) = 1.10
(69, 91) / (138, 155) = 1.12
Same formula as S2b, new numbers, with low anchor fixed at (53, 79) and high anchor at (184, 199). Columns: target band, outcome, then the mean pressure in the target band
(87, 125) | 2.7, 11.8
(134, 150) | 0.0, 13.1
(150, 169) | 0.2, 13.1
